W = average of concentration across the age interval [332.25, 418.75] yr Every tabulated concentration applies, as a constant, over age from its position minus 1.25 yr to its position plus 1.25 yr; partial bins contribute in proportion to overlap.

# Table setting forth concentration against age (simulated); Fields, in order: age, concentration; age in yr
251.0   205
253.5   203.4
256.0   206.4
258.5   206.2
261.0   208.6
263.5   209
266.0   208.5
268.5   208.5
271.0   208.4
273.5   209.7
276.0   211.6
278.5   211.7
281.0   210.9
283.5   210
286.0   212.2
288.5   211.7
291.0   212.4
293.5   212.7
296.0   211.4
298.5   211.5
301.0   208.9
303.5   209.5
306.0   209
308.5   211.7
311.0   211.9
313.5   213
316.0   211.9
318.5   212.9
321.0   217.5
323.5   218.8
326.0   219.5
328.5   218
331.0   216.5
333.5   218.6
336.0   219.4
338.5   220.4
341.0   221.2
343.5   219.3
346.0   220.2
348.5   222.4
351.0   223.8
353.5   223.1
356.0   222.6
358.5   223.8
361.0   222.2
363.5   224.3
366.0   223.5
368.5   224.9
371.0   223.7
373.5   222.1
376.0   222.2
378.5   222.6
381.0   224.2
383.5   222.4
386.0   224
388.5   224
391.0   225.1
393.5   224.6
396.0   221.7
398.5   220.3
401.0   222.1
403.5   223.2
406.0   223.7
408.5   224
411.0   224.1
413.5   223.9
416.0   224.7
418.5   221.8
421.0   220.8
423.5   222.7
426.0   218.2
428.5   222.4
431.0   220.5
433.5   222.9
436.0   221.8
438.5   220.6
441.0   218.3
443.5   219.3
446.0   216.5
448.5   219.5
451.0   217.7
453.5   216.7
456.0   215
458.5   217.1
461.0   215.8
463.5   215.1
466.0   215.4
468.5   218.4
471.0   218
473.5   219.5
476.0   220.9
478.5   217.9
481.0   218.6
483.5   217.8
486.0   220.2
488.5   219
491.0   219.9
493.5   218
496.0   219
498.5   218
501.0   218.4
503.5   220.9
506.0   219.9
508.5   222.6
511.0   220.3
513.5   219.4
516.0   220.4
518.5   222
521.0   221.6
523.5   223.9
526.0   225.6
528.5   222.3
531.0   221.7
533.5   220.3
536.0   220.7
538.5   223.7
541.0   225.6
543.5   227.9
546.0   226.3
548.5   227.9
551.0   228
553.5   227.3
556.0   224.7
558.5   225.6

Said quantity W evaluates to 223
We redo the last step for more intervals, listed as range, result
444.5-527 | 219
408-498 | 219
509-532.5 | 222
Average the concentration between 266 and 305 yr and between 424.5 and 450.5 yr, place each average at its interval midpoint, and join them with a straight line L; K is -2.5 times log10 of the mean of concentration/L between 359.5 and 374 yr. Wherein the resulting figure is -0.04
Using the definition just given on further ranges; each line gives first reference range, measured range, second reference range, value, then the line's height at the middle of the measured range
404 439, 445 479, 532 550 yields 0.028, 223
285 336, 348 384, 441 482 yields -0.040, 215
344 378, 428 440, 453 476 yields -0.014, 219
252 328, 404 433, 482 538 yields -0.029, 217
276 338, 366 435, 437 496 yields -0.033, 216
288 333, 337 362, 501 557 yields -0.033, 215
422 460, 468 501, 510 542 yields 0.009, 221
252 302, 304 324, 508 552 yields -0.007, 212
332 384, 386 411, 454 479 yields -0.014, 220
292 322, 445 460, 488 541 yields 0.006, 218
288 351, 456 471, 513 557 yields 0.023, 221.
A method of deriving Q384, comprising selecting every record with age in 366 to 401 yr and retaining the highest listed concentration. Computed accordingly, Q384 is 225.1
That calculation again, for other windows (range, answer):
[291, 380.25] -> 224.9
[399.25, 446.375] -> 224.7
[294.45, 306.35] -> 211.5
